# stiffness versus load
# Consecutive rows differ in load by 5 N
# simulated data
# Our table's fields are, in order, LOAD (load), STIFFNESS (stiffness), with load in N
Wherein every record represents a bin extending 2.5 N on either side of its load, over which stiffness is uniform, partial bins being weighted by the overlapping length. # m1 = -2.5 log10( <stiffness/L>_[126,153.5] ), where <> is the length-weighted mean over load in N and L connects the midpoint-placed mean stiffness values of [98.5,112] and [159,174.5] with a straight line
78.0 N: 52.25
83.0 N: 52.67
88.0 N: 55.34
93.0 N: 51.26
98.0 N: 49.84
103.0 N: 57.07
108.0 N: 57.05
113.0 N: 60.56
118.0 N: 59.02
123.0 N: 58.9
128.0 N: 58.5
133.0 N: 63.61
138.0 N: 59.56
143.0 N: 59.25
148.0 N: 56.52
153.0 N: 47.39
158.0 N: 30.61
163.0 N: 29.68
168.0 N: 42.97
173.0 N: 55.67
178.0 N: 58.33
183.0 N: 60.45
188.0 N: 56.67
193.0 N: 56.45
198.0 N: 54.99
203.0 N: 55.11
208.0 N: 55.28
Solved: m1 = -0.22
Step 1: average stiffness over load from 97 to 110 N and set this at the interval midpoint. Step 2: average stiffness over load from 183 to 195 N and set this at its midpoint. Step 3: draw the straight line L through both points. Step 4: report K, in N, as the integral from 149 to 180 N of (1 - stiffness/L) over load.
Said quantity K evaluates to 6.7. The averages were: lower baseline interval 55.1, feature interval 44.5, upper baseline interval 57.4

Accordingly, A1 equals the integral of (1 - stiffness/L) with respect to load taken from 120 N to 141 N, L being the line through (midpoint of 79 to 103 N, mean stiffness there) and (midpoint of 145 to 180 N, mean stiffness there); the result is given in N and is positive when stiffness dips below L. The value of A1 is -4.8 N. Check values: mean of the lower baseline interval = 52.8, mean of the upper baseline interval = 45.9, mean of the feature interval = 60.1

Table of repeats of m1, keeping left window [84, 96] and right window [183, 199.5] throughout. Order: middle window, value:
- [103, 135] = -0.10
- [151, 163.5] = 0.46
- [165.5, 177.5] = 0.11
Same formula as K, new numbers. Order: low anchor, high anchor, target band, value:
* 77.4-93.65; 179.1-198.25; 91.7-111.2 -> -0.14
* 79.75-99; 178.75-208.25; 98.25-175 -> 1.83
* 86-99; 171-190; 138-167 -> 5.22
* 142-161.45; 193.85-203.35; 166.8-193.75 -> -1.87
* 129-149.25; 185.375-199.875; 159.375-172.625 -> 4.34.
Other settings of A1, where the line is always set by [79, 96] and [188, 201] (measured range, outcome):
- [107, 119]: -1.22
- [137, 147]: -0.83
